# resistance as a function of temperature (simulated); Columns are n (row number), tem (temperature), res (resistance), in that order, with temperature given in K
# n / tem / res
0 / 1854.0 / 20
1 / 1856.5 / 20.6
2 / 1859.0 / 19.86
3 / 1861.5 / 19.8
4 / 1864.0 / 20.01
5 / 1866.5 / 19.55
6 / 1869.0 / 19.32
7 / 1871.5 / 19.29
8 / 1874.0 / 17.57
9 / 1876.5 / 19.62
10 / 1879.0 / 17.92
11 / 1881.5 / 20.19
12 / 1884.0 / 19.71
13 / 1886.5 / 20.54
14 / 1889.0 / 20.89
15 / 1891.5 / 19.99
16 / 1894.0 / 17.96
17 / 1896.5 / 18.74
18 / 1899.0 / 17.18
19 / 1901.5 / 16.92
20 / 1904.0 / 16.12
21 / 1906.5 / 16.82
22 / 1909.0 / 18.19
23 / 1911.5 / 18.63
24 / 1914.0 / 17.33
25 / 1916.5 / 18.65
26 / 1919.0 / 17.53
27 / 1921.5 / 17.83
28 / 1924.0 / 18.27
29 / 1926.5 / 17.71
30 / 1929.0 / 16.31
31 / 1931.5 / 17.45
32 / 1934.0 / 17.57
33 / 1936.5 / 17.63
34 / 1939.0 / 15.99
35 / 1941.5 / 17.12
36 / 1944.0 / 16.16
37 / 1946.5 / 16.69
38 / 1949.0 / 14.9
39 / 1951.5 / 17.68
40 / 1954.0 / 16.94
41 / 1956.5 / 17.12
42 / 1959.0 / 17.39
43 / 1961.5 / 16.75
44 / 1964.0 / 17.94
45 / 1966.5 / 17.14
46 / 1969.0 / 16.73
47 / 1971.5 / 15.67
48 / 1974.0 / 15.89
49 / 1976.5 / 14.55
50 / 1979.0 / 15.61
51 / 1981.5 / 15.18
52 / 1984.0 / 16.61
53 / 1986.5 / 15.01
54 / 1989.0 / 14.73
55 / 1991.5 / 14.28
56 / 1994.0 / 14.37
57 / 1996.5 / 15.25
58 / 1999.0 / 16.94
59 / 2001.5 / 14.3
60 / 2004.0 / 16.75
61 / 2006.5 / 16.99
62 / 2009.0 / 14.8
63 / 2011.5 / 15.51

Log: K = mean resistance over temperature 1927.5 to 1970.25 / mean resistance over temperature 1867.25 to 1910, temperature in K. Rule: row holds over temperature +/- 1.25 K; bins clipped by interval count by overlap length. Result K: 0.91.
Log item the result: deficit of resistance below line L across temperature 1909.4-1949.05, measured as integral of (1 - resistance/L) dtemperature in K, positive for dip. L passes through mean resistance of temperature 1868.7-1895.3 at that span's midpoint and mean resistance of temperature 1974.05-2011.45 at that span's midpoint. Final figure 0.8 K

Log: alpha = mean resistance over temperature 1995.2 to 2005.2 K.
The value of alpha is 15.8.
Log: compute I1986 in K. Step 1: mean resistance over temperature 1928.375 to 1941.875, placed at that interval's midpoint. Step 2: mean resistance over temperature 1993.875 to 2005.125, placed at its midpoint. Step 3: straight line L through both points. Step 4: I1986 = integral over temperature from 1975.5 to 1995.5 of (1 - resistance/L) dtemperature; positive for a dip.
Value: 1.1 K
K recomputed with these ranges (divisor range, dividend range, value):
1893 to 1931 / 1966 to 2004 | 0.88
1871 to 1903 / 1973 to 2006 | 0.81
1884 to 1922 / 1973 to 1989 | 0.84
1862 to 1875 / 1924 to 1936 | 0.90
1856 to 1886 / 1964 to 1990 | 0.81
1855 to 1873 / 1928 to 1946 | 0.86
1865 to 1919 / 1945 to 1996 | 0.86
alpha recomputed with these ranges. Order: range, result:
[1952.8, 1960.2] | 17.1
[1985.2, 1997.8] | 14.7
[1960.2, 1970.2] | 17.1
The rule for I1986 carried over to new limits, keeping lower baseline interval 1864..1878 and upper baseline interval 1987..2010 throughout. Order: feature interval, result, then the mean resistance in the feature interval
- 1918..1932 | 0.0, 17.5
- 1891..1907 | 0.6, 17.6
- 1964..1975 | -0.2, 16.5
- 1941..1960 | 0.1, 16.7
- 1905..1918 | 0.0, 17.9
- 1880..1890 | -0.8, 20.3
